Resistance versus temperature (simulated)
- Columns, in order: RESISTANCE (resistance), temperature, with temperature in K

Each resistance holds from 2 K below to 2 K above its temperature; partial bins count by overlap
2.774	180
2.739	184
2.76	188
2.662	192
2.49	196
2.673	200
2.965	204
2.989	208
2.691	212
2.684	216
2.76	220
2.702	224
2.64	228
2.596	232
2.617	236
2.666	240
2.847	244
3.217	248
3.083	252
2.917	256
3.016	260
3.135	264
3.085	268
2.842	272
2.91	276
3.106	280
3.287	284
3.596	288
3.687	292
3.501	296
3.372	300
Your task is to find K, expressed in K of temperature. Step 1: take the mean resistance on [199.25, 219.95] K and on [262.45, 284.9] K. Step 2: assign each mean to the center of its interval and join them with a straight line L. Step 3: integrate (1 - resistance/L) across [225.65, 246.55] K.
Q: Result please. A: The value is 1.6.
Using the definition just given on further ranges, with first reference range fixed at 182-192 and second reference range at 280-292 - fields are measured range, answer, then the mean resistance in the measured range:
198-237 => 2.7 K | 2.73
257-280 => 2.1 K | 3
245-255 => 0.2 K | 3.1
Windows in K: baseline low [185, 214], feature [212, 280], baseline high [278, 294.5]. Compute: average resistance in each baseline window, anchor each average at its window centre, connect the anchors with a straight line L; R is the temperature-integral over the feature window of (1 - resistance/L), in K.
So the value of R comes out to 5.4 K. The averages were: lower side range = 2.75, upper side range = 3.42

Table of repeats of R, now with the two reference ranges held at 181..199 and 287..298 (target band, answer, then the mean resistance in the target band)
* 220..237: 2.0 K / 2.65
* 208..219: 0.5 K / 2.75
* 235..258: 2.0 K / 2.9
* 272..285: 1.6 K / 3.05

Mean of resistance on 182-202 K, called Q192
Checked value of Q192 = 2.66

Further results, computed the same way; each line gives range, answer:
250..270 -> 3.05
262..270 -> 3.11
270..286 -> 3.04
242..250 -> 3.03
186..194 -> 2.71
